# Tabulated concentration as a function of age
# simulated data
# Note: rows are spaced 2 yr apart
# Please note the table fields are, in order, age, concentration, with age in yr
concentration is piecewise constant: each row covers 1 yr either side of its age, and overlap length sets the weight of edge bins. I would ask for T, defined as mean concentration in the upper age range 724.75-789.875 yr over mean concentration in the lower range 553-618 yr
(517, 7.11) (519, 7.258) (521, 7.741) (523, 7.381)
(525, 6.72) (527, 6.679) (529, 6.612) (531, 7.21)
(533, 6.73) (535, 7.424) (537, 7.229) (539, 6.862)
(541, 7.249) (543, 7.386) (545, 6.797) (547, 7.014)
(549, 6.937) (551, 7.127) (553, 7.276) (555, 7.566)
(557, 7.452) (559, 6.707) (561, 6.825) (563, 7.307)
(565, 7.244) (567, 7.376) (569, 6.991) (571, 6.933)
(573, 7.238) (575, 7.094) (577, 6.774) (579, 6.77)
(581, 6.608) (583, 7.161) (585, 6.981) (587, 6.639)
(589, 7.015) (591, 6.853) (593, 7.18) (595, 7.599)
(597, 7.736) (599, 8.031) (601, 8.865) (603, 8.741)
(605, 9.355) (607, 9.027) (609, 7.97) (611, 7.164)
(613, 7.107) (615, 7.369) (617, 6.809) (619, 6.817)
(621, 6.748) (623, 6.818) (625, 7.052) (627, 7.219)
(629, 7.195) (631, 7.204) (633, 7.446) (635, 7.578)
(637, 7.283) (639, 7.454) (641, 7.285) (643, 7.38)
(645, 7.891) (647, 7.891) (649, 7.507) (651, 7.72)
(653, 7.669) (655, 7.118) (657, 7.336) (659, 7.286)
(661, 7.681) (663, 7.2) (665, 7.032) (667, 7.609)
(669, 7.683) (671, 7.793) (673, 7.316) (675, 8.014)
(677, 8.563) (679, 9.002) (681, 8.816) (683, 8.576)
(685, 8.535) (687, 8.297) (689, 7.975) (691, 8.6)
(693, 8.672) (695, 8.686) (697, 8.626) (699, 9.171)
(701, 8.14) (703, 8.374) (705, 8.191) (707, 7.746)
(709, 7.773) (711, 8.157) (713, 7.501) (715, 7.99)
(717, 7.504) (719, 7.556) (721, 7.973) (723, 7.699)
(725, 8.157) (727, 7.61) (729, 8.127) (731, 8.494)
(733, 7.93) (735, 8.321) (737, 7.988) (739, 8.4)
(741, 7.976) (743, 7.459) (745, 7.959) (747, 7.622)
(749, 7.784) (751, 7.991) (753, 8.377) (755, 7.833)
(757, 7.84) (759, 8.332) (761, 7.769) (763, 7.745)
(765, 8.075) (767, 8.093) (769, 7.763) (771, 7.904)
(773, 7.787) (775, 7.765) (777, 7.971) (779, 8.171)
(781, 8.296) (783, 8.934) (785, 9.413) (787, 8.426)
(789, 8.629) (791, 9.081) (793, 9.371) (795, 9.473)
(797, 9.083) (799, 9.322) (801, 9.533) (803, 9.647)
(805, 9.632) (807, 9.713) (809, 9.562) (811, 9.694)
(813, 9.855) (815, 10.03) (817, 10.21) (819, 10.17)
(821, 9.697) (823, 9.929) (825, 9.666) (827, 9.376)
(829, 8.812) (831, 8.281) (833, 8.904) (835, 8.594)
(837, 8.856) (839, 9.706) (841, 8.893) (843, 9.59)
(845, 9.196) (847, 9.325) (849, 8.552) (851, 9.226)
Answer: 1.1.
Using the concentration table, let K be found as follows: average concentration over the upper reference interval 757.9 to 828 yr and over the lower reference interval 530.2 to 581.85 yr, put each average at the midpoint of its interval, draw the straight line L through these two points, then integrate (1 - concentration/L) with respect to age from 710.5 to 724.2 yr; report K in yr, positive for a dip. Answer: 1.0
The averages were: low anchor 7.08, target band 7.76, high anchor 8.97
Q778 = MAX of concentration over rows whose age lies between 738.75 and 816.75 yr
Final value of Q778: 10.03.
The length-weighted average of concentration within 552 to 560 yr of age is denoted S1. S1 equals 7.25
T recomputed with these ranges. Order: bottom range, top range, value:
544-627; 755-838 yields 1.22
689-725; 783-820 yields 1.16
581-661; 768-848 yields 1.22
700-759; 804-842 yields 1.19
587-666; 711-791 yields 1.07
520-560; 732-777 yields 1.12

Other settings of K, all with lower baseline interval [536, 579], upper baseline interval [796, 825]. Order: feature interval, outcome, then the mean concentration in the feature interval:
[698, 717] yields 1.25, 8.08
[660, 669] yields 0.87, 7.41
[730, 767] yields 4.40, 8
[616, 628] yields 1.33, 6.91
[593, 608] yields -1.67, 8.39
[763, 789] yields 3.19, 8.21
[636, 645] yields 0.62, 7.41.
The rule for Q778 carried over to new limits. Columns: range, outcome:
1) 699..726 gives 9.171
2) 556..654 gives 9.355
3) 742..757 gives 8.377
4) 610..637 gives 7.578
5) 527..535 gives 7.424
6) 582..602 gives 8.865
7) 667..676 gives 8.014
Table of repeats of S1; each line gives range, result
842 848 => 9.37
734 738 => 8.15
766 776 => 7.86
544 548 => 6.91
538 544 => 7.17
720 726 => 7.94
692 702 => 8.66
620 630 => 7.01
